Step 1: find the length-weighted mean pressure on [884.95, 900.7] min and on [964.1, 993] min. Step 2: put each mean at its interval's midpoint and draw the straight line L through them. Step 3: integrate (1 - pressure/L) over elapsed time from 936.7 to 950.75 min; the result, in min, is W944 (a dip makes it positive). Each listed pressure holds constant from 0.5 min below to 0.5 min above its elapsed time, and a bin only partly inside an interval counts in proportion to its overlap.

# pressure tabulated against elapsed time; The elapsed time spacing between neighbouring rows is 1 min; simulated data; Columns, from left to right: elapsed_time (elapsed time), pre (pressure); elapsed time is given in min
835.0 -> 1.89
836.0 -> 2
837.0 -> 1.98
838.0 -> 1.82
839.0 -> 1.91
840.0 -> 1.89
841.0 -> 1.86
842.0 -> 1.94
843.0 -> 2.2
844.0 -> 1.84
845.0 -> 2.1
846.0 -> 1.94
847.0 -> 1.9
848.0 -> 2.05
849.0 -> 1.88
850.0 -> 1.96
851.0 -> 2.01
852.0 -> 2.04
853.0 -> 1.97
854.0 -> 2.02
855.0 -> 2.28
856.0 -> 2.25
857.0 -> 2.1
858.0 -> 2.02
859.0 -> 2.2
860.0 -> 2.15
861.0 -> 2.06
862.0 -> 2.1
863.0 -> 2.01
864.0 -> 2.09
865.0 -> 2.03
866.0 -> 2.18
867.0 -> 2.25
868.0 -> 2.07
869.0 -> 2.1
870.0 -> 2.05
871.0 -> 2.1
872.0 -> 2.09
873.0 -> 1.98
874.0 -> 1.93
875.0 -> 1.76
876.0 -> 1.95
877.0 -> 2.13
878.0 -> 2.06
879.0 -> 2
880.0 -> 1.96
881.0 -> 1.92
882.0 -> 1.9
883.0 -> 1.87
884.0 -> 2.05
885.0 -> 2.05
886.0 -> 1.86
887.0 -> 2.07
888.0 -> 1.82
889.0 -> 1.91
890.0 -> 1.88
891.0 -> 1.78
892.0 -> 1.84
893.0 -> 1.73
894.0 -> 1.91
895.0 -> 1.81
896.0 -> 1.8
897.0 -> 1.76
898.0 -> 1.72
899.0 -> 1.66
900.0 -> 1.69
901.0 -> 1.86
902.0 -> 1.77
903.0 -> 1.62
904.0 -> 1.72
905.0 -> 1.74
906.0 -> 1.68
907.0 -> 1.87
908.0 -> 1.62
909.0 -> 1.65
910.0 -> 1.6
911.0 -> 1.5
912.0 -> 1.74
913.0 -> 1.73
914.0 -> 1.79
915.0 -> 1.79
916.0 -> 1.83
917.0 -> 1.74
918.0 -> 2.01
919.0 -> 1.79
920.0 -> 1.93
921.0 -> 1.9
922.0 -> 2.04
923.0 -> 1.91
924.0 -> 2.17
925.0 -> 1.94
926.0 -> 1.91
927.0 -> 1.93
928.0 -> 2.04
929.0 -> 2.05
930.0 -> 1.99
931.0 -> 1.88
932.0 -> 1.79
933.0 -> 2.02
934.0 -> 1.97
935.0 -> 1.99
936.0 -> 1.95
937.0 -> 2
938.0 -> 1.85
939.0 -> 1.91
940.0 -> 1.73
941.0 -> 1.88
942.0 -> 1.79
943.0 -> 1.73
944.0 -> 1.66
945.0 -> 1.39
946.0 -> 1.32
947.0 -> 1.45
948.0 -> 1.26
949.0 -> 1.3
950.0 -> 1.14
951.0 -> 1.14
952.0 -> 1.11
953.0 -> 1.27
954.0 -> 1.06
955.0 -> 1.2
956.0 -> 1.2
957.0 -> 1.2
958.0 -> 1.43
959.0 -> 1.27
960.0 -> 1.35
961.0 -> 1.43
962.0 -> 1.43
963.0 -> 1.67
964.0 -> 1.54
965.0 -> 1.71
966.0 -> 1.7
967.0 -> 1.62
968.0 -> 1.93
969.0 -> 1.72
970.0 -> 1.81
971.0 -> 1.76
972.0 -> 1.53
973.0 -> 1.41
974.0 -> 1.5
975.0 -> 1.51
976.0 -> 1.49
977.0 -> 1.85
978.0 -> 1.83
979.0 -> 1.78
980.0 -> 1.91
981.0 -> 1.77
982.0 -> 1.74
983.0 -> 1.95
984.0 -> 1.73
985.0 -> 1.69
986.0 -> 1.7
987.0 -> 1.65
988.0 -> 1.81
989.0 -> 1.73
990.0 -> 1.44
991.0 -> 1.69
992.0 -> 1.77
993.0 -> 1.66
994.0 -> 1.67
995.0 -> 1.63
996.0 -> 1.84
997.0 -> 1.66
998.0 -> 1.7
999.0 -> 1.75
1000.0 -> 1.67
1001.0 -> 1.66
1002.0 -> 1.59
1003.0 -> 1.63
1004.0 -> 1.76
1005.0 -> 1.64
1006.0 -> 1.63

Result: 1.33 min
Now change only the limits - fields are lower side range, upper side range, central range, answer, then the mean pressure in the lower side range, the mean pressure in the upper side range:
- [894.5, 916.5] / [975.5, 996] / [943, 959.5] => 4.2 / 1.72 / 1.73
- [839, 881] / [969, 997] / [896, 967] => 6.3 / 2.03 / 1.7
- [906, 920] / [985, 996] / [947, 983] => 4.1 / 1.75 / 1.68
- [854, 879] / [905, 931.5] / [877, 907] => 1.8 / 2.08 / 1.85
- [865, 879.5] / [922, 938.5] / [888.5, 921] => 3.8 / 2.05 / 1.96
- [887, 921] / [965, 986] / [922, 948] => -1.4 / 1.77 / 1.71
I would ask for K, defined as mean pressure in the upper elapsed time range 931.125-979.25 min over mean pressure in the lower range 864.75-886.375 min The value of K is 0.78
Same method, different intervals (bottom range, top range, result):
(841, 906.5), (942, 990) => 0.79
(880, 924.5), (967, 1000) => 0.94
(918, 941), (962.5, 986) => 0.88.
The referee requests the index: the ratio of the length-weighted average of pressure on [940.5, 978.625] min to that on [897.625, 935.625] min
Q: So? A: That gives 0.81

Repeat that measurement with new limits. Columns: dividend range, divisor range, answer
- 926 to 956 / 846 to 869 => 0.79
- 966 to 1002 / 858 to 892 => 0.85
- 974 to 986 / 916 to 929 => 0.89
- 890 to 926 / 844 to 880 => 0.88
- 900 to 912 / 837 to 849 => 0.87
